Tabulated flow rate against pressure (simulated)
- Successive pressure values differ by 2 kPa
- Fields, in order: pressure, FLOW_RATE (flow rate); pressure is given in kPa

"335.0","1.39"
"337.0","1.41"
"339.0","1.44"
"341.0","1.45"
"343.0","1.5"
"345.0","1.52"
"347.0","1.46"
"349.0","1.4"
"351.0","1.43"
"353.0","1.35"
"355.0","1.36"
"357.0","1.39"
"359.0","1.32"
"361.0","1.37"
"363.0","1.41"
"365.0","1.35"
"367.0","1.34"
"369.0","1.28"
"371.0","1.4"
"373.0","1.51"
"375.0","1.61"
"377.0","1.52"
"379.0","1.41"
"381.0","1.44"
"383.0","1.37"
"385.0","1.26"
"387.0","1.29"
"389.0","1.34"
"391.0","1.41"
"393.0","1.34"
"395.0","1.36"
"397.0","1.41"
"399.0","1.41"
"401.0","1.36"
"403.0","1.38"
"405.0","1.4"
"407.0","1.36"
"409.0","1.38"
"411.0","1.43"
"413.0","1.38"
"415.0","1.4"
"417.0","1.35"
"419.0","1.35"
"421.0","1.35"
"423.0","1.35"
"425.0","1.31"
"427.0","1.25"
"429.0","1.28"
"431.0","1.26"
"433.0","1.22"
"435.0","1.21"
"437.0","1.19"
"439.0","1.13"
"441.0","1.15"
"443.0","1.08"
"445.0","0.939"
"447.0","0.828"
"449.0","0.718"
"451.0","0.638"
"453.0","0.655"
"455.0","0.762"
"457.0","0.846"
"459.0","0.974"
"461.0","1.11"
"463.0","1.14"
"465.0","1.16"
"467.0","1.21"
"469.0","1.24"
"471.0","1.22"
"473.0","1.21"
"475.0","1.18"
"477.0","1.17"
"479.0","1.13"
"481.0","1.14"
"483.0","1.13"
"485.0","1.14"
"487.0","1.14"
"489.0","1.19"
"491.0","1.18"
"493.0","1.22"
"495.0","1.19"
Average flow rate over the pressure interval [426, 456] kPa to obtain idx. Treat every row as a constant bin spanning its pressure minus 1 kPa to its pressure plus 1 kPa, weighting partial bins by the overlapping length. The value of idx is 1.02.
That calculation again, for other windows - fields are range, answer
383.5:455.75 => 1.22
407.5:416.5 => 1.39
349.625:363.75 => 1.38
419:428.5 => 1.32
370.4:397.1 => 1.4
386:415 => 1.38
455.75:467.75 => 1.06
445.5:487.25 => 1.03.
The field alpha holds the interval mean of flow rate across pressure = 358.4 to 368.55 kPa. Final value 1.36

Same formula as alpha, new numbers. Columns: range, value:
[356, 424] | 1.38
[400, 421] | 1.38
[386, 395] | 1.35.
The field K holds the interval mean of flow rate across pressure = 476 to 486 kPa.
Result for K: 1.14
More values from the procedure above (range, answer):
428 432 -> 1.27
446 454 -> 0.71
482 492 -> 1.16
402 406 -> 1.39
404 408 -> 1.38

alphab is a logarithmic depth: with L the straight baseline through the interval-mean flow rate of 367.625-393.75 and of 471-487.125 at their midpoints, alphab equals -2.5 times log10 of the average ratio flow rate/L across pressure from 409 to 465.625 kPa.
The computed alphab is 0.126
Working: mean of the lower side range 1.4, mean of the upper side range 1.16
